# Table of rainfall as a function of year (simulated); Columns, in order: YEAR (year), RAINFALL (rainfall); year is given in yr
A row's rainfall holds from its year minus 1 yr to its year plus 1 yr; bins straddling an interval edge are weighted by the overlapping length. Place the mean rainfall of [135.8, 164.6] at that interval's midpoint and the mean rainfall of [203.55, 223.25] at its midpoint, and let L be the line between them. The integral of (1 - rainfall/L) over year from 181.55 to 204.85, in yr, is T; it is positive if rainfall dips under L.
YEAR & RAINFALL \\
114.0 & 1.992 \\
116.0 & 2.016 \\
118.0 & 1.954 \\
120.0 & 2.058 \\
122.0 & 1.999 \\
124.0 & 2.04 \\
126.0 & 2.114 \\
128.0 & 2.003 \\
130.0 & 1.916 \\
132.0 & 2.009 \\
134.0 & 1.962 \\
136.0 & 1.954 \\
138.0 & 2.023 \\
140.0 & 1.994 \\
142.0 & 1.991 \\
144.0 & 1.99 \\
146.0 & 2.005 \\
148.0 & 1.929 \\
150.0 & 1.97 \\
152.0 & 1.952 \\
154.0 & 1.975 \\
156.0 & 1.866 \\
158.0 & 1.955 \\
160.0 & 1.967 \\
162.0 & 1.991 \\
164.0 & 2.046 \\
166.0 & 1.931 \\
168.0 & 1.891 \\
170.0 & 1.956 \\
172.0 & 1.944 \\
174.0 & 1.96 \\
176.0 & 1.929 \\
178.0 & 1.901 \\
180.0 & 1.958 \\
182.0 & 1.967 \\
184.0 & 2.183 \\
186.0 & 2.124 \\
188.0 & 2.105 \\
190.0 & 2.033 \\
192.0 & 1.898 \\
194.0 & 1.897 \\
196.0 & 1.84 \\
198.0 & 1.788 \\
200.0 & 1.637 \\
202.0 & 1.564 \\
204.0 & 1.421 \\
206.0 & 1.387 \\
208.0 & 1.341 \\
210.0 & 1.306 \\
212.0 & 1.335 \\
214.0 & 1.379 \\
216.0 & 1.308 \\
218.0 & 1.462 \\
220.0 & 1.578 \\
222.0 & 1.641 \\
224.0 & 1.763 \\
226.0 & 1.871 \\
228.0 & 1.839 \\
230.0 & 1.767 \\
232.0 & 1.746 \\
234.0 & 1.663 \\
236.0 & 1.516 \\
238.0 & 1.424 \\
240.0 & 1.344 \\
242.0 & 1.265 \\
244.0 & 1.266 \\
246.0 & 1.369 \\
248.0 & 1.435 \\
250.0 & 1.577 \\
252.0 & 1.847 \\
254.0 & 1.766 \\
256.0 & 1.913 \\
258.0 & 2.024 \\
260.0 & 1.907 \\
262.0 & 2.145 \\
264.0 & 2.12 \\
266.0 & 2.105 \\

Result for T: -3.9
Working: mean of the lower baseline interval 1.97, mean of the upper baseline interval 1.42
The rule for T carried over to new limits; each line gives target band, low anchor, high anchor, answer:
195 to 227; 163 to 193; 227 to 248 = 3.4 yr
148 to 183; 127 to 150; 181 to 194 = 1.1 yr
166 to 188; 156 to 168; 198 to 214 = -2.5 yr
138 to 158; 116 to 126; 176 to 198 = 0.4 yr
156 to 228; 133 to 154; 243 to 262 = 3.0 yr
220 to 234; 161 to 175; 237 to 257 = -1.0 yr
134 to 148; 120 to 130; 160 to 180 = 0.1 yr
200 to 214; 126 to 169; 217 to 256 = 2.5 yr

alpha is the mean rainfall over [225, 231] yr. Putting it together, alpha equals 1.83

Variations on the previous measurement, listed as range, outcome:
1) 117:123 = 2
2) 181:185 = 2.08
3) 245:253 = 1.56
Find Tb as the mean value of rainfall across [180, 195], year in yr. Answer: 2.02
